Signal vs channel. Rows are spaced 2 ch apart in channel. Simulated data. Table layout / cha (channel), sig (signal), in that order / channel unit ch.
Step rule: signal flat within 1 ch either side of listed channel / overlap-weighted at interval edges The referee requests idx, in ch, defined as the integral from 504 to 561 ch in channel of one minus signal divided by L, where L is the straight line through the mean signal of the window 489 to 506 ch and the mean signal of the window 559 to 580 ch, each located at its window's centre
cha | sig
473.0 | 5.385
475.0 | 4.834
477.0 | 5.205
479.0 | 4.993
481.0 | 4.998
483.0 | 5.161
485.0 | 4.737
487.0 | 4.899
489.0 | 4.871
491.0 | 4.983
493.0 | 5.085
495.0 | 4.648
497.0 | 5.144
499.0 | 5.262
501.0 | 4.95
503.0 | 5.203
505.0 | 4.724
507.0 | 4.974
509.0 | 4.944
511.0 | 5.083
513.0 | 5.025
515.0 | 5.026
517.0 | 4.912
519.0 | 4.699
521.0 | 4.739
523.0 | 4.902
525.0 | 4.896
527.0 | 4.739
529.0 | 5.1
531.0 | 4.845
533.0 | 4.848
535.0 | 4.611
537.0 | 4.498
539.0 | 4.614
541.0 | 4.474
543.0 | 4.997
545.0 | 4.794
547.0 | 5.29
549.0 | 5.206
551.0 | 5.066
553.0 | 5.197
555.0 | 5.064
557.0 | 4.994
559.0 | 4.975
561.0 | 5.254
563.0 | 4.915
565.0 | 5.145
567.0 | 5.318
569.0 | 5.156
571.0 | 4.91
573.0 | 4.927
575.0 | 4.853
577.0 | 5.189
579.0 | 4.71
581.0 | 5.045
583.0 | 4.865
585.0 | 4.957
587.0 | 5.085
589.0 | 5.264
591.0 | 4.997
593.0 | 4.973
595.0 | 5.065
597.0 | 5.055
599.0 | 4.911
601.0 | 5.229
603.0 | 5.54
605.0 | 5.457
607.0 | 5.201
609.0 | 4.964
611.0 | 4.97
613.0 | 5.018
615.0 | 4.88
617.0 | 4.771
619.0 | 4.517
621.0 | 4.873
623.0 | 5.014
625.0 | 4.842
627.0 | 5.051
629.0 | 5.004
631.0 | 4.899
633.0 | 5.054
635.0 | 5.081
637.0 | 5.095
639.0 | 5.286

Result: 1.2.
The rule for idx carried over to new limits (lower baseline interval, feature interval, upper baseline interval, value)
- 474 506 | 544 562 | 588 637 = -0.3 ch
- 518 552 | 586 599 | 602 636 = -0.3 ch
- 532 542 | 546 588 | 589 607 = -1.5 ch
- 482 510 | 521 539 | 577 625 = 0.7 ch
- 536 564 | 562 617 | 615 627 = -1.9 ch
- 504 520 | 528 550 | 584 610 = 0.6 ch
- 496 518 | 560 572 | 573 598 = -0.3 ch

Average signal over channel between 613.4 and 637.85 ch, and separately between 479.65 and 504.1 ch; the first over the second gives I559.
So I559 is 1.0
